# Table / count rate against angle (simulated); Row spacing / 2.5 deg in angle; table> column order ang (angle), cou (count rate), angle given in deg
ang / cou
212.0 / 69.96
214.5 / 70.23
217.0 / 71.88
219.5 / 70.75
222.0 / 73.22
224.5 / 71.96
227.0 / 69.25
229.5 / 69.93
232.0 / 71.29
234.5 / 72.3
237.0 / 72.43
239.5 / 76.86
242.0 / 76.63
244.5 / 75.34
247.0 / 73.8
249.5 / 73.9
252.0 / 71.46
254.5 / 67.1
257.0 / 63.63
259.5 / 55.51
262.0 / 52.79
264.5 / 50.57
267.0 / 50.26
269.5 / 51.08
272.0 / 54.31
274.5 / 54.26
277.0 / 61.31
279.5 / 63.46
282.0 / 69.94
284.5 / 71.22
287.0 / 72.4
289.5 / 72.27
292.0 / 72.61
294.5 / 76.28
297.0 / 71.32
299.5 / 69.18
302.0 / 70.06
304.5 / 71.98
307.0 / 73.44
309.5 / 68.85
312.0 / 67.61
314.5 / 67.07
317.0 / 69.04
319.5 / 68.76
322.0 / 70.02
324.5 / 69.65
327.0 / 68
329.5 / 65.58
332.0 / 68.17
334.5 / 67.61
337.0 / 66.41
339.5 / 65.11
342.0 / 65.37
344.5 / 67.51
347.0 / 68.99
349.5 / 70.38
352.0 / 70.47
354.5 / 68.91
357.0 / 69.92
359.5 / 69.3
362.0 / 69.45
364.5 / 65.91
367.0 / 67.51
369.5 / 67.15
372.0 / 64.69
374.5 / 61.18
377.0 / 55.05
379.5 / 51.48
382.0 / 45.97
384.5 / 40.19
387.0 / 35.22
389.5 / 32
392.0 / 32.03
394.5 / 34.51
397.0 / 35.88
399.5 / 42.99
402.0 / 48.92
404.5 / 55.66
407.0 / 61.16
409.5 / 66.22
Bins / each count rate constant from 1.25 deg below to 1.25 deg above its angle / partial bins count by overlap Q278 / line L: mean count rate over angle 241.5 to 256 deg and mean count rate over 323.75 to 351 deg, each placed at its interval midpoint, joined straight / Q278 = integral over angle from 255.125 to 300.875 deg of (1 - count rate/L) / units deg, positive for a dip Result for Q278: 5.1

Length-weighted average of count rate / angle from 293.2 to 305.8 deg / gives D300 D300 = 71.8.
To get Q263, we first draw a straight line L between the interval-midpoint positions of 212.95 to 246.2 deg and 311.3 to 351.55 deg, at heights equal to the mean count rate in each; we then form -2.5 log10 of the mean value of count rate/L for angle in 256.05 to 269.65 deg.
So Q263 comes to 0.30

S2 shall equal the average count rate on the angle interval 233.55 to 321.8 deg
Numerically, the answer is 67.1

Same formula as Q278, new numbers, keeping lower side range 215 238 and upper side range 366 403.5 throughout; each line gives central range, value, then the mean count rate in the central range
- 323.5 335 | -2.4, 67.8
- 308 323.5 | -2.9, 68.7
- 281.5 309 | -4.9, 71.9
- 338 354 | -4.4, 68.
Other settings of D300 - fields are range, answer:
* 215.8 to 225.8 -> 71.9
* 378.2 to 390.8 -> 41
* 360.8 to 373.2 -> 66.9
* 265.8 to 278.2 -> 54.2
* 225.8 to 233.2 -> 70.2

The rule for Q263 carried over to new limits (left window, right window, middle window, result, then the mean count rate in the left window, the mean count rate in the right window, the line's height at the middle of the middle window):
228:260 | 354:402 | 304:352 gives -0.15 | 71.1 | 52.8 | 59.6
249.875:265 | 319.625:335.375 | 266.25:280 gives 0.14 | 61.4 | 68.2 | 63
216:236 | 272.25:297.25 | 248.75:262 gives 0.08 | 71.3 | 67.8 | 69.6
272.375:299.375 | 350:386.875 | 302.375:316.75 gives -0.06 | 68.1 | 61.3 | 66.1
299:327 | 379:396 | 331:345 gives -0.13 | 69.5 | 38.2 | 59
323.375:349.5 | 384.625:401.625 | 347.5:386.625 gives -0.22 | 67.4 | 36.4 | 50.7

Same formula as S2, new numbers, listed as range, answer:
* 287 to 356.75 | 69.3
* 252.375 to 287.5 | 59.9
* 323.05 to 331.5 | 67.8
